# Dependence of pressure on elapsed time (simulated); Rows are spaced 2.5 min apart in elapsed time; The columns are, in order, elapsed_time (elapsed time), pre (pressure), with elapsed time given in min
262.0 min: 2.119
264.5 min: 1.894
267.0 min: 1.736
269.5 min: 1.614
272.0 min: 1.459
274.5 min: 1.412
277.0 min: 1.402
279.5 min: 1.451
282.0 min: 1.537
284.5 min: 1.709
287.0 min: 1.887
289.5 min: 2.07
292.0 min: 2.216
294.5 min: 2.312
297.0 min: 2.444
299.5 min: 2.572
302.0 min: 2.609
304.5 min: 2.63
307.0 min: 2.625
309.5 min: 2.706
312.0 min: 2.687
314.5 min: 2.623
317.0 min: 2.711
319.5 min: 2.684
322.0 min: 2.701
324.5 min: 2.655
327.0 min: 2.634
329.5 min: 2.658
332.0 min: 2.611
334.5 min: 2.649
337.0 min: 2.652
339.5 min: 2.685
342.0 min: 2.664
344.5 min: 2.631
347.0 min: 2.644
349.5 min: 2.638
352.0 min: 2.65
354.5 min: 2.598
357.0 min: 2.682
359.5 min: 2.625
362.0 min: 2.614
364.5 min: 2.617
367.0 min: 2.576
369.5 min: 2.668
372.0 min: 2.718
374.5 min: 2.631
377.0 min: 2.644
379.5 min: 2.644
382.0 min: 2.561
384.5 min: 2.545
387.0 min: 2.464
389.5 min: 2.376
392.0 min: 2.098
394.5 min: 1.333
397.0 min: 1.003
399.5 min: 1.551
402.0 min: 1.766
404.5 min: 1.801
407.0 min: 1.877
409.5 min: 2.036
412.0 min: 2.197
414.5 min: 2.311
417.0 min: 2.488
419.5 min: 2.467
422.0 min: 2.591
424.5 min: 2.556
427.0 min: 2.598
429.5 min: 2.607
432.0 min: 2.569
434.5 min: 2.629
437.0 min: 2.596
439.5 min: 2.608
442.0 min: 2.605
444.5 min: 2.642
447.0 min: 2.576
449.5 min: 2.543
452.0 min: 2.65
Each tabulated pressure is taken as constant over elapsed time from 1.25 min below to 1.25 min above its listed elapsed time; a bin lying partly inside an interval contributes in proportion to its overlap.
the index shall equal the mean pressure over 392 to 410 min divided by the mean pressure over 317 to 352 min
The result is 0.62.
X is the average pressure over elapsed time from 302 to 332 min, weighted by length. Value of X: 2.66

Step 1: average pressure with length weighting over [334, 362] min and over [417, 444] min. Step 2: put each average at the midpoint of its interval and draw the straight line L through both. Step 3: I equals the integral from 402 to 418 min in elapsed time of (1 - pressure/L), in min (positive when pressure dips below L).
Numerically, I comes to 3.1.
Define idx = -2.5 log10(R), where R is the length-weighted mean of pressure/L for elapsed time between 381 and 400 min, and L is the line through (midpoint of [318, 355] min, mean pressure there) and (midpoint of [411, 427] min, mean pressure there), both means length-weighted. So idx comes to 0.25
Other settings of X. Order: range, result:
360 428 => 2.29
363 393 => 2.55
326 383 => 2.64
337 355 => 2.65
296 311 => 2.6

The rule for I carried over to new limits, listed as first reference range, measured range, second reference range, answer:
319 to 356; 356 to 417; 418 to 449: 8.2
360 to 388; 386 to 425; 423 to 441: 8.3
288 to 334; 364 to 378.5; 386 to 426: -2.6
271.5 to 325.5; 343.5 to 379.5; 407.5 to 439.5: -4.4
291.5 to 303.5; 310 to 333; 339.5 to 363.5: -1.2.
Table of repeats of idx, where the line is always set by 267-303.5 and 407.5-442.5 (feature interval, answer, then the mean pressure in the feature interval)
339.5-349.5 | -0.23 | 2.65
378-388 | -0.11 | 2.56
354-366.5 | -0.19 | 2.63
